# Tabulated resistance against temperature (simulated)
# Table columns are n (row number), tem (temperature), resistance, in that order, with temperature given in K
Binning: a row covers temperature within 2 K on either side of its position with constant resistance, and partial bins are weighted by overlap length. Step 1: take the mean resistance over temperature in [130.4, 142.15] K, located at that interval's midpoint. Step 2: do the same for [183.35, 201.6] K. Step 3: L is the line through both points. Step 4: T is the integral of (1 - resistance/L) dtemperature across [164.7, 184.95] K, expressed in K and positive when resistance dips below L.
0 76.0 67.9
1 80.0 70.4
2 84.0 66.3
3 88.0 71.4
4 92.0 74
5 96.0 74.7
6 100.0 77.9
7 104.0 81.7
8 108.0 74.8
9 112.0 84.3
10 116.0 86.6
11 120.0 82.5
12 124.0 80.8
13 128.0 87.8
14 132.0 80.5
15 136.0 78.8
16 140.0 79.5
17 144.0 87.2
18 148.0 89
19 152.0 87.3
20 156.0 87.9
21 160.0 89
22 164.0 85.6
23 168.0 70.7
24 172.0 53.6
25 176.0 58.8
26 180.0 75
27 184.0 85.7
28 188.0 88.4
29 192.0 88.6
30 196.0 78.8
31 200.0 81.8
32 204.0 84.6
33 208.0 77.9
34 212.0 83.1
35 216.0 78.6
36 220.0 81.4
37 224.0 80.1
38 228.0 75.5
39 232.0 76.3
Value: 3.4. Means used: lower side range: 79.7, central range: 69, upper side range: 84.6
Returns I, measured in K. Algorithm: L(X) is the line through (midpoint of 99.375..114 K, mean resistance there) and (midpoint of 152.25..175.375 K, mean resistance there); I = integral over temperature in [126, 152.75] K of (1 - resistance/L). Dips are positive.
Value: -2.0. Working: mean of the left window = 79.8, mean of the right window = 77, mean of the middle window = 84.2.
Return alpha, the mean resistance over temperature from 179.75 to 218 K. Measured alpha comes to 82.6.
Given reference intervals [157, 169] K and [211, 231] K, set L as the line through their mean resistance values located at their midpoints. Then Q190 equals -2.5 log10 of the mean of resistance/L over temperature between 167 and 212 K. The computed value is 0.058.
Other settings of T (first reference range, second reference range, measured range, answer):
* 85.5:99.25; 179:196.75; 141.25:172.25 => -0.87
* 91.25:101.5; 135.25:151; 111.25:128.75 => -0.92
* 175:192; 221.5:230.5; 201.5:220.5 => -0.65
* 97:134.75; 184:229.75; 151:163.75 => -0.94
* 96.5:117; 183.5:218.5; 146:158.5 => -1.00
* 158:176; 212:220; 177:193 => -1.44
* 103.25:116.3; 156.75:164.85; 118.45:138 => 0.34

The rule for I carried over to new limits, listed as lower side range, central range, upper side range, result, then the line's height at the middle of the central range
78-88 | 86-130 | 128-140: -2.8 K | 74.9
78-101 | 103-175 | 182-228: -4.5 K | 76.5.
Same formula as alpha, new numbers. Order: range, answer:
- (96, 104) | 78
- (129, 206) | 80.7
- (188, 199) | 84.4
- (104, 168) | 83.6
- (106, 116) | 81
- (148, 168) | 85.9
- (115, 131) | 84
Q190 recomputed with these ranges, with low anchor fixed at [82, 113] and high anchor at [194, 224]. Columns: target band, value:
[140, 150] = -0.115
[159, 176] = 0.097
